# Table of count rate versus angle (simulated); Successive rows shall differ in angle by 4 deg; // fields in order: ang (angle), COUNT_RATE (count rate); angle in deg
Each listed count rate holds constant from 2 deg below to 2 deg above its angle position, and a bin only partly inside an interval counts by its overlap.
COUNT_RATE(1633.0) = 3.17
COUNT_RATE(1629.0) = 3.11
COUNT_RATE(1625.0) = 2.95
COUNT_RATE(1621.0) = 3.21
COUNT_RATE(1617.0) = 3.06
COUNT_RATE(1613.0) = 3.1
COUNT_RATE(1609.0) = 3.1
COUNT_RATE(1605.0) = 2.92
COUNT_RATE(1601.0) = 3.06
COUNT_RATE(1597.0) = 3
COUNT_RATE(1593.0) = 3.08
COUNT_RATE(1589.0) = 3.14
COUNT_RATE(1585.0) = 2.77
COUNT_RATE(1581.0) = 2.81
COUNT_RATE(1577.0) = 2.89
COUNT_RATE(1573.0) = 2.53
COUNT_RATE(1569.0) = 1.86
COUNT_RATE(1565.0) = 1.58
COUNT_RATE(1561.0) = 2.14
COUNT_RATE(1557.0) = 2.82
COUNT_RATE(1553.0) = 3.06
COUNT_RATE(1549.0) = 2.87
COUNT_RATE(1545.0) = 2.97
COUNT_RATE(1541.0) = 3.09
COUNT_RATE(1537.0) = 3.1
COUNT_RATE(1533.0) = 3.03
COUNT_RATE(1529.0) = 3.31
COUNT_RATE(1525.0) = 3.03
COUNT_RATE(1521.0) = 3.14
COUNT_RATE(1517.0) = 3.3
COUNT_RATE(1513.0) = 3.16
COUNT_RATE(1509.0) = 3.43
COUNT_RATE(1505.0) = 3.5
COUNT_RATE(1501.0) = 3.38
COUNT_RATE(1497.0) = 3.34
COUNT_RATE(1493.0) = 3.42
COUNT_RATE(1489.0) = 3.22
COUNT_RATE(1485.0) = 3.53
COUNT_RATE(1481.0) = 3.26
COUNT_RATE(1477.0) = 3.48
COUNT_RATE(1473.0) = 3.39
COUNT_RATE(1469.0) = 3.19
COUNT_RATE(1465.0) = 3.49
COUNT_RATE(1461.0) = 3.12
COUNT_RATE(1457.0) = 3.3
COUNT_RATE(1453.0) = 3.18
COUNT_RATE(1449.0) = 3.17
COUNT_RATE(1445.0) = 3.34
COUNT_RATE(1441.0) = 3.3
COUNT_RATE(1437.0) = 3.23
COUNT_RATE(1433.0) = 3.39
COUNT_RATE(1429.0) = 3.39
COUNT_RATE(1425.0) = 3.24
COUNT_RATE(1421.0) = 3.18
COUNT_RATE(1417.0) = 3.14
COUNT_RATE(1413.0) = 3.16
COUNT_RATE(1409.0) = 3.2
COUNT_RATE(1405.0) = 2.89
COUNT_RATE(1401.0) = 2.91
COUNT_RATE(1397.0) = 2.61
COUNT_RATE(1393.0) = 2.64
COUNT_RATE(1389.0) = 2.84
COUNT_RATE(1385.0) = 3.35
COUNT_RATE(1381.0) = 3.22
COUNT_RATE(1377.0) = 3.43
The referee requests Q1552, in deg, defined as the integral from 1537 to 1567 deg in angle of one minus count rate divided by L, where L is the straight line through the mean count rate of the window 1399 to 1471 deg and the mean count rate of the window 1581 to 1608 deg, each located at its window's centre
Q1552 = 3.6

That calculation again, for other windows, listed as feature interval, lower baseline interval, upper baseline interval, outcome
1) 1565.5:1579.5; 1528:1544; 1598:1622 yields 3.3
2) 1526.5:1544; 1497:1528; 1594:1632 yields 0.6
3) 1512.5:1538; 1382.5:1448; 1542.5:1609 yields -2.7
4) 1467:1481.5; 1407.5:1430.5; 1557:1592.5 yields -1.8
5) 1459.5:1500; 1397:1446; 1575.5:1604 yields -3.3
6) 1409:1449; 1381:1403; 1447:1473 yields -2.1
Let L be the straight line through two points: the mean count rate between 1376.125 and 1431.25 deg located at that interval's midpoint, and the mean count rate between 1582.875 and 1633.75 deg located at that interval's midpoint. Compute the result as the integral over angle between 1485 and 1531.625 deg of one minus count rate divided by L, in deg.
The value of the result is -3.6 deg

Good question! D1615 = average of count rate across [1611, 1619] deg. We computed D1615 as 3.08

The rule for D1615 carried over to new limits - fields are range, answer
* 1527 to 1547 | 3.1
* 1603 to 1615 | 3.04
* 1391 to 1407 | 2.76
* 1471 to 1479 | 3.44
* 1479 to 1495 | 3.36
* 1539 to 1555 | 3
